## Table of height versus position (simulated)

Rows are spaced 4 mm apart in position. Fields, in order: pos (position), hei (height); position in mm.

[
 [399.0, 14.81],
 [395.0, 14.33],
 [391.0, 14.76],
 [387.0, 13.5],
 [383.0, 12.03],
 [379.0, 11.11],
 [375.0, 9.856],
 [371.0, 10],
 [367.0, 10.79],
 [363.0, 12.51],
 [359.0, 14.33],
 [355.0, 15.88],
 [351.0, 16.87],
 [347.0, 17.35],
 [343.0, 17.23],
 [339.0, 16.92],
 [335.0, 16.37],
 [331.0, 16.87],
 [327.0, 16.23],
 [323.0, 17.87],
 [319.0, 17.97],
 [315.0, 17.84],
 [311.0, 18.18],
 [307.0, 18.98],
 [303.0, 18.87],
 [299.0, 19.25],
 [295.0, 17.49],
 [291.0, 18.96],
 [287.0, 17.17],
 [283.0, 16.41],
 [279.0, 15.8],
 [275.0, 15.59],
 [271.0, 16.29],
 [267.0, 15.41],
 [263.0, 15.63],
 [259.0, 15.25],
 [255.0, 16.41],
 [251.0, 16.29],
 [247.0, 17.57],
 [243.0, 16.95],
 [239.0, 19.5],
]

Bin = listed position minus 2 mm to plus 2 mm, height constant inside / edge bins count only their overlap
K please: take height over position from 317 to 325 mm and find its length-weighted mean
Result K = 17.9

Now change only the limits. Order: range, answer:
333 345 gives 16.8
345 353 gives 17.1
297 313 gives 18.8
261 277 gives 15.7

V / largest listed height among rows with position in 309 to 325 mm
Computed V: 18.18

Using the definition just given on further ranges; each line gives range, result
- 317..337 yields 17.97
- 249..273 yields 16.41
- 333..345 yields 17.23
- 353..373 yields 15.88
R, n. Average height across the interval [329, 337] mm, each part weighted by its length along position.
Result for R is 16.6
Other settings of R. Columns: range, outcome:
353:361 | 15.1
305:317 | 18.3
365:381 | 10.4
